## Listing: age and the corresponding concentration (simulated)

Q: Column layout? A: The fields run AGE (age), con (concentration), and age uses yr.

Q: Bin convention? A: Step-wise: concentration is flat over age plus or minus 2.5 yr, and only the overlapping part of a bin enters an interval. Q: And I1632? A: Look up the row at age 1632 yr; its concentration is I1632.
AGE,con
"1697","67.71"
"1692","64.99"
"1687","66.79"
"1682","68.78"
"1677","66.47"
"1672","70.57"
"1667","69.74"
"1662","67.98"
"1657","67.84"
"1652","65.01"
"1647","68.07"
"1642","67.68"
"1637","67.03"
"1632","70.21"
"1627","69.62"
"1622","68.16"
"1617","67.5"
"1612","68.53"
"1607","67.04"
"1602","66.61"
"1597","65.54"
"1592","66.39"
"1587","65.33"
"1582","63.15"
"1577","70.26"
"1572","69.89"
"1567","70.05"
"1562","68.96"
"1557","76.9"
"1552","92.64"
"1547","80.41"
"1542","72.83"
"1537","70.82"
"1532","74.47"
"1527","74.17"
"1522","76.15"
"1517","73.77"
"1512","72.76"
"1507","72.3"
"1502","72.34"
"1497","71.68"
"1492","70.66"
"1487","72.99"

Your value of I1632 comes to 70.21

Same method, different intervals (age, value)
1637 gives 67.03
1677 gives 66.47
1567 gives 70.05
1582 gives 63.15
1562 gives 68.96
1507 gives 72.3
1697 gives 67.71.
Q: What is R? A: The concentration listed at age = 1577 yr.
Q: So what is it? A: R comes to 70.26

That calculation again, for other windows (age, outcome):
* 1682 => 68.78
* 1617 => 67.5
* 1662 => 67.98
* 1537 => 70.82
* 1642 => 67.68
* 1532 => 74.47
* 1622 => 68.16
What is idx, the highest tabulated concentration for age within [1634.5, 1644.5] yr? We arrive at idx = 67.68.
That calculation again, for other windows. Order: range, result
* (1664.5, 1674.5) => 70.57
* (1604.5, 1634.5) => 70.21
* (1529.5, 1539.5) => 74.47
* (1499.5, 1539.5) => 76.15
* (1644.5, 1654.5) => 68.07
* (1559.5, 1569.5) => 70.05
